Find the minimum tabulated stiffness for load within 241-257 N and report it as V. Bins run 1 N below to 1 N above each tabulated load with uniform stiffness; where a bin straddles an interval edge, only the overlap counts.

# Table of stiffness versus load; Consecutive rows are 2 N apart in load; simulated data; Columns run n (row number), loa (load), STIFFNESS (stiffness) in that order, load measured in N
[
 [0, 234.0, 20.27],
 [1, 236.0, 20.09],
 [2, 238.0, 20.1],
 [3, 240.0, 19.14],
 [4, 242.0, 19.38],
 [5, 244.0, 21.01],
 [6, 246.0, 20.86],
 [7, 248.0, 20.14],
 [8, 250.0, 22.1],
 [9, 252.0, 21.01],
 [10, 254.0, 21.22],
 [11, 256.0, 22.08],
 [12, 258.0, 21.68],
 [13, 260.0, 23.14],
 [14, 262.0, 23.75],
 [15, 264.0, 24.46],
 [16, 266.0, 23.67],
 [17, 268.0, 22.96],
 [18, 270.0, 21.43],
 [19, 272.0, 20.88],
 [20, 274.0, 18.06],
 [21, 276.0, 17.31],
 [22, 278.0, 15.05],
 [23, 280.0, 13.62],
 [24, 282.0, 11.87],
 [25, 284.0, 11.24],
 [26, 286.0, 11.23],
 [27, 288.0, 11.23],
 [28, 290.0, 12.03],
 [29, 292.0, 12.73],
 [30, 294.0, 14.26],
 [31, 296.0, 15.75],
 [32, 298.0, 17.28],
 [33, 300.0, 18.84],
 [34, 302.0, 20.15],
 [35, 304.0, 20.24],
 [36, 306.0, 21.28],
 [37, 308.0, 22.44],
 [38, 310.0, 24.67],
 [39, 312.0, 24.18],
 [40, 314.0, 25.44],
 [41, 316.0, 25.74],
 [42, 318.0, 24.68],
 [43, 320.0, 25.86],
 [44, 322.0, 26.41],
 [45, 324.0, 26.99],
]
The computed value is 19.38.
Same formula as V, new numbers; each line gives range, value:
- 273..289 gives 11.23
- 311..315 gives 24.18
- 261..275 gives 18.06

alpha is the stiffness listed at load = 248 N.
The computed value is 20.14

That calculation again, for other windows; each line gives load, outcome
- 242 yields 19.38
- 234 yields 20.27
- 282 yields 11.87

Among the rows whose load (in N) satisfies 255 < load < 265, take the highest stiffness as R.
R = 24.46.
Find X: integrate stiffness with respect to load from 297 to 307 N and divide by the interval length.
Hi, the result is 19.6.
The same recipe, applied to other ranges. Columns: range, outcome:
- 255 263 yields 22.7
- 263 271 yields 23.1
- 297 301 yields 18.1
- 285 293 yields 11.8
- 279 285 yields 12.2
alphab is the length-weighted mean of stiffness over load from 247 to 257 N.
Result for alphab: 21.3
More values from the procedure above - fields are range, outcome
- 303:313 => 22.6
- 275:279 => 16.2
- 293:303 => 17.3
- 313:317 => 25.6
